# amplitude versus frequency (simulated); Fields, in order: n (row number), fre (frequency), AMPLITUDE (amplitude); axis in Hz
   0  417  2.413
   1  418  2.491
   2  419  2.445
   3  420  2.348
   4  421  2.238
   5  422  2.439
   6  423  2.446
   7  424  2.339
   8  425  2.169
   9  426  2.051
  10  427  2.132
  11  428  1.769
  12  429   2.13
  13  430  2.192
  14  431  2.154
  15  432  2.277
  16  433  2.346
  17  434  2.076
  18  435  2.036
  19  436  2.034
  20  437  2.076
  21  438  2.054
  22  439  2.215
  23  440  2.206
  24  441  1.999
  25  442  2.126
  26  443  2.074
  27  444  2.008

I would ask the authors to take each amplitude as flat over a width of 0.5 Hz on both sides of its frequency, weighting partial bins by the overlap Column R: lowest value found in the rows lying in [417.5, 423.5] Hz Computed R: 2.238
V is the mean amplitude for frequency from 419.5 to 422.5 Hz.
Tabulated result 2.34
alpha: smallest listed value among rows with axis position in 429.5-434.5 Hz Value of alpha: 2.076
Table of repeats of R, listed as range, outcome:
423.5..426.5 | 2.051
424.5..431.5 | 1.769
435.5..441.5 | 1.999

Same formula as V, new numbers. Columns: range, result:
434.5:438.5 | 2.05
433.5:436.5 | 2.05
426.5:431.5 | 2.08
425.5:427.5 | 2.09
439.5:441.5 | 2.1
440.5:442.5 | 2.06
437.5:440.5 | 2.16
